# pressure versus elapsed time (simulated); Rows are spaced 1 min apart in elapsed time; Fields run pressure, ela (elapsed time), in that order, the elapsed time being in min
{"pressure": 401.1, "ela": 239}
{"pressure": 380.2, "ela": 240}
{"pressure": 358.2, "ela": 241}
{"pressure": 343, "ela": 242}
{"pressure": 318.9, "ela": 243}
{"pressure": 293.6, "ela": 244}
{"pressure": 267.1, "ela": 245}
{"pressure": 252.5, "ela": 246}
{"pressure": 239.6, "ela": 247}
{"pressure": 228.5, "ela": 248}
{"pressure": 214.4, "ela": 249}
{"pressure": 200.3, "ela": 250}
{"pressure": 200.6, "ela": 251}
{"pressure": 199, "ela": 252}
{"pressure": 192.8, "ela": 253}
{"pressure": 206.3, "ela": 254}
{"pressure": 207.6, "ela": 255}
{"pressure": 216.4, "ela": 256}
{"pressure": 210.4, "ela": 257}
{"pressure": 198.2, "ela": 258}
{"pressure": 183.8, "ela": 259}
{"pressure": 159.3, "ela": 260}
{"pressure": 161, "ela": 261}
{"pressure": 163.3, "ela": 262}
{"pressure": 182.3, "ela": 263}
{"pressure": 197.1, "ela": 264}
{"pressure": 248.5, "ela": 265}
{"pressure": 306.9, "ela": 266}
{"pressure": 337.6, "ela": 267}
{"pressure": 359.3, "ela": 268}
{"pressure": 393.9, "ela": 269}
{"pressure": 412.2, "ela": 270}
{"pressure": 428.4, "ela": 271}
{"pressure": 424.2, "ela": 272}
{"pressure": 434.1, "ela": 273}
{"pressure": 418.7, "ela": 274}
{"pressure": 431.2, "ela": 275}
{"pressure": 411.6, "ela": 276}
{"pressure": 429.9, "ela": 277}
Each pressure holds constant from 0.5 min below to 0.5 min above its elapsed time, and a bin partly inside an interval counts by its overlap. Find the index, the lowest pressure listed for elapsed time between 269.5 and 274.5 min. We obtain 412.2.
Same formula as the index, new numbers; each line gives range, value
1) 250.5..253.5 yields 192.8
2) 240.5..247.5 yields 239.6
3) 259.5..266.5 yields 159.3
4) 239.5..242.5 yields 343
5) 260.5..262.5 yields 161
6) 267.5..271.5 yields 359.3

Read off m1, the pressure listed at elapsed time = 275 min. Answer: 431.2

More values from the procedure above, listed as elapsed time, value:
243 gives 318.9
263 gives 182.3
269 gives 393.9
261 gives 161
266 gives 306.9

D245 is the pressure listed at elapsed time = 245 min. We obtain 267.1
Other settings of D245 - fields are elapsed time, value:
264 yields 197.1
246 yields 252.5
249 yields 214.4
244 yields 293.6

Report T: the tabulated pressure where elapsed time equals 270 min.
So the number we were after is 412.2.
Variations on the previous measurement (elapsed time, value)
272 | 424.2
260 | 159.3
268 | 359.3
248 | 228.5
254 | 206.3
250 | 200.3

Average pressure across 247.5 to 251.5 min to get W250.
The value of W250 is 211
